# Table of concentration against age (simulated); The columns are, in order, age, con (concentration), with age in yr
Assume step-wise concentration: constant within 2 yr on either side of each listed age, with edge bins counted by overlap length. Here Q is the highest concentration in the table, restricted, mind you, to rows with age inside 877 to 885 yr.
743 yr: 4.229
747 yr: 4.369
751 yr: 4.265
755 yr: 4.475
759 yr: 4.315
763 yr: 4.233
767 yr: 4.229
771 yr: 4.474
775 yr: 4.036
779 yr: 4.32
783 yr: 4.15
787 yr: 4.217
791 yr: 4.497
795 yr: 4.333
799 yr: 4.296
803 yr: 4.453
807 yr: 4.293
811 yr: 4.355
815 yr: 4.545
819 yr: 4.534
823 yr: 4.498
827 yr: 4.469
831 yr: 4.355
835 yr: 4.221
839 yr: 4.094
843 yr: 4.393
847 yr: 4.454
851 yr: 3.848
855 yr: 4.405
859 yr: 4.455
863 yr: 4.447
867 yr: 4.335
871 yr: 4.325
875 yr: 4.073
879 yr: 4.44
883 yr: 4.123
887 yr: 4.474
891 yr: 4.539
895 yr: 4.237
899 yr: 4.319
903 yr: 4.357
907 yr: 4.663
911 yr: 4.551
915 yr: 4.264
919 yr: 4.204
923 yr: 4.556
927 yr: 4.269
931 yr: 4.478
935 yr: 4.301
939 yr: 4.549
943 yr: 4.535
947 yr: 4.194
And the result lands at 4.44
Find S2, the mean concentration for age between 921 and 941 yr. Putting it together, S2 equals 4.43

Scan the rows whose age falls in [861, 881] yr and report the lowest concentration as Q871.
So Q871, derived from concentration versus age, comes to 4.073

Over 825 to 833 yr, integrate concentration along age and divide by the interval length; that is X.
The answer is 4.41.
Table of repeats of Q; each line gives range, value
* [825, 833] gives 4.469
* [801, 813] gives 4.453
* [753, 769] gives 4.475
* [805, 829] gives 4.545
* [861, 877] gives 4.447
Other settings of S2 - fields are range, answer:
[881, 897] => 4.34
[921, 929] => 4.41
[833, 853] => 4.2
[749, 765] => 4.32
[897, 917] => 4.43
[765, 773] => 4.35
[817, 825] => 4.52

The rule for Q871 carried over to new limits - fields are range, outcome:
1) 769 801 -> 4.036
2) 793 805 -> 4.296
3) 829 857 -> 3.848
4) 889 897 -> 4.237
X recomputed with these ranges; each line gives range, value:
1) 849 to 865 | 4.29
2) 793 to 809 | 4.34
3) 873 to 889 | 4.28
